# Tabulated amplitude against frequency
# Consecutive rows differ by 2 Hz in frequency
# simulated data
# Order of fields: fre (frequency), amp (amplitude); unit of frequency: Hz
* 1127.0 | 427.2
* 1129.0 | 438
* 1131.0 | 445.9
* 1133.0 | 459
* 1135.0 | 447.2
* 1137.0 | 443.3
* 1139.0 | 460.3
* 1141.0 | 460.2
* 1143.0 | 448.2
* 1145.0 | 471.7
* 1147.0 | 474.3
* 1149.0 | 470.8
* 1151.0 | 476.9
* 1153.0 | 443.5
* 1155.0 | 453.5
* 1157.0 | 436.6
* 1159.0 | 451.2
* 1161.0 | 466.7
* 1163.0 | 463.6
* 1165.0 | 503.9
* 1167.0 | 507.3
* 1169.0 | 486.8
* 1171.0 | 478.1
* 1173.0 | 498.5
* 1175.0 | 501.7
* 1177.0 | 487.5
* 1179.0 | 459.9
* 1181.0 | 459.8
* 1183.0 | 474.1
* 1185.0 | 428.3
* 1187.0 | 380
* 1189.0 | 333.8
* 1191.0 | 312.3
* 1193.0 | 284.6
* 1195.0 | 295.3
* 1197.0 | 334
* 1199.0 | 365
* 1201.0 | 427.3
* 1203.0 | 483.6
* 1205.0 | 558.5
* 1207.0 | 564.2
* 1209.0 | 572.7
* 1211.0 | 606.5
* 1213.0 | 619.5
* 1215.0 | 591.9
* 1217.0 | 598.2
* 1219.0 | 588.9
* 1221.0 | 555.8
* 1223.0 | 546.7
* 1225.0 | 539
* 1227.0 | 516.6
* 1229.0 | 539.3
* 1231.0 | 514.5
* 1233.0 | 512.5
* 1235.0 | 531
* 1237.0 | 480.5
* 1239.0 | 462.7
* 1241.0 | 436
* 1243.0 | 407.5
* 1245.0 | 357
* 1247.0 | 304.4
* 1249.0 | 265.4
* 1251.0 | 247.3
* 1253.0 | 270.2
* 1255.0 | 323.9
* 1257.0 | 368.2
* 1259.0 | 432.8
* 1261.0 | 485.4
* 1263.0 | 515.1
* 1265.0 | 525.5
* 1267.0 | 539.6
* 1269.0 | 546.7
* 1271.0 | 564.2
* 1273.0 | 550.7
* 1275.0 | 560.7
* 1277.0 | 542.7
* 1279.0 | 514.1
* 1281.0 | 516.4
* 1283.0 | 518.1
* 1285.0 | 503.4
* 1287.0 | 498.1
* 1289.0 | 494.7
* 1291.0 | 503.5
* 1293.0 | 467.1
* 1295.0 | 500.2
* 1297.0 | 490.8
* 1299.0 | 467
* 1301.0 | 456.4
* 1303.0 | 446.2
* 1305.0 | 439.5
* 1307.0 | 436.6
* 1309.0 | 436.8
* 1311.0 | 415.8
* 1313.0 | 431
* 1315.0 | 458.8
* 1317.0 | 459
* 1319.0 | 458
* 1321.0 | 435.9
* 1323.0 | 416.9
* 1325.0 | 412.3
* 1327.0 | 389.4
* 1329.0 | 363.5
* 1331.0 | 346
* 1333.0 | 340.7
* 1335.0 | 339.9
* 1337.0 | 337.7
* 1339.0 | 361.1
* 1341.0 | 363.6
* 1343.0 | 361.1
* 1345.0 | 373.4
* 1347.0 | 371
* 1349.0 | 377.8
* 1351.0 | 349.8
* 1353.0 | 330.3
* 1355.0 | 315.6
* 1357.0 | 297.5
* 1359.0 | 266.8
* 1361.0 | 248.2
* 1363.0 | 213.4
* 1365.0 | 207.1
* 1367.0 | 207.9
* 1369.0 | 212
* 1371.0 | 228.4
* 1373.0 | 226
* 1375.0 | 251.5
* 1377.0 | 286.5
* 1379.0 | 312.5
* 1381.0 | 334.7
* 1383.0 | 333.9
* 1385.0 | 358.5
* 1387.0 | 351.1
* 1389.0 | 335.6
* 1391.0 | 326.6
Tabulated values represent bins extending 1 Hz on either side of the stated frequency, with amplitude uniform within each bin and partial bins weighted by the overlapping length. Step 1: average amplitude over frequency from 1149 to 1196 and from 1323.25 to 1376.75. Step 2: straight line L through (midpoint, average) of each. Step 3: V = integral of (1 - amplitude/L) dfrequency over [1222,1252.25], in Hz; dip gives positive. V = -3.7 Hz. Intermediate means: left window 439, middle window 443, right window 312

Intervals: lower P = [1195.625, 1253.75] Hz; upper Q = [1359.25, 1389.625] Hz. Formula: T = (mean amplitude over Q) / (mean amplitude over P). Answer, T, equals 0.57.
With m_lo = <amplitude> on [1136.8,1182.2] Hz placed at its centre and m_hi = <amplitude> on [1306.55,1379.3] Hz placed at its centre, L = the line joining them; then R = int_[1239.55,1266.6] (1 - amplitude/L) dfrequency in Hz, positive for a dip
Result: 1.26 Hz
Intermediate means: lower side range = 470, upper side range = 341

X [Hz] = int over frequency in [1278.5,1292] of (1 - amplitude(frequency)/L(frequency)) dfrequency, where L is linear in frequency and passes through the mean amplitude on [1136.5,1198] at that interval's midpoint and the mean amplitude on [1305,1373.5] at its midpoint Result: -4.6 Hz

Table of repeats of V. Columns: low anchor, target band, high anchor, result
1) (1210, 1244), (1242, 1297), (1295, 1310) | 3.4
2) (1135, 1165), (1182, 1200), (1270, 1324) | 4.2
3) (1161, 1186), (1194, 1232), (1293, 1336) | -4.4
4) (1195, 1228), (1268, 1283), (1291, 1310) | -1.9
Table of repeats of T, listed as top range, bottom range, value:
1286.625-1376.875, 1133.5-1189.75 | 0.81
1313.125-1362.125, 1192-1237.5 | 0.72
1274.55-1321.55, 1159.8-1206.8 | 1.09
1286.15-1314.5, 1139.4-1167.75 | 0.99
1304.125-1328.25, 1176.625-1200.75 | 1.13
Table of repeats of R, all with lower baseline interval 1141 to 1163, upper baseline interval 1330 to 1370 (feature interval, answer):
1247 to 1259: 2.38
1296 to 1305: -2.95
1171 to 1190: -0.44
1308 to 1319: -3.37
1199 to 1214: -4.20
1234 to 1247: -1.37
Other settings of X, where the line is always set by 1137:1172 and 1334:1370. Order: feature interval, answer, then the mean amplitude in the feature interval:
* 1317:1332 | -3.49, 407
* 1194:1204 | 1.15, 381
